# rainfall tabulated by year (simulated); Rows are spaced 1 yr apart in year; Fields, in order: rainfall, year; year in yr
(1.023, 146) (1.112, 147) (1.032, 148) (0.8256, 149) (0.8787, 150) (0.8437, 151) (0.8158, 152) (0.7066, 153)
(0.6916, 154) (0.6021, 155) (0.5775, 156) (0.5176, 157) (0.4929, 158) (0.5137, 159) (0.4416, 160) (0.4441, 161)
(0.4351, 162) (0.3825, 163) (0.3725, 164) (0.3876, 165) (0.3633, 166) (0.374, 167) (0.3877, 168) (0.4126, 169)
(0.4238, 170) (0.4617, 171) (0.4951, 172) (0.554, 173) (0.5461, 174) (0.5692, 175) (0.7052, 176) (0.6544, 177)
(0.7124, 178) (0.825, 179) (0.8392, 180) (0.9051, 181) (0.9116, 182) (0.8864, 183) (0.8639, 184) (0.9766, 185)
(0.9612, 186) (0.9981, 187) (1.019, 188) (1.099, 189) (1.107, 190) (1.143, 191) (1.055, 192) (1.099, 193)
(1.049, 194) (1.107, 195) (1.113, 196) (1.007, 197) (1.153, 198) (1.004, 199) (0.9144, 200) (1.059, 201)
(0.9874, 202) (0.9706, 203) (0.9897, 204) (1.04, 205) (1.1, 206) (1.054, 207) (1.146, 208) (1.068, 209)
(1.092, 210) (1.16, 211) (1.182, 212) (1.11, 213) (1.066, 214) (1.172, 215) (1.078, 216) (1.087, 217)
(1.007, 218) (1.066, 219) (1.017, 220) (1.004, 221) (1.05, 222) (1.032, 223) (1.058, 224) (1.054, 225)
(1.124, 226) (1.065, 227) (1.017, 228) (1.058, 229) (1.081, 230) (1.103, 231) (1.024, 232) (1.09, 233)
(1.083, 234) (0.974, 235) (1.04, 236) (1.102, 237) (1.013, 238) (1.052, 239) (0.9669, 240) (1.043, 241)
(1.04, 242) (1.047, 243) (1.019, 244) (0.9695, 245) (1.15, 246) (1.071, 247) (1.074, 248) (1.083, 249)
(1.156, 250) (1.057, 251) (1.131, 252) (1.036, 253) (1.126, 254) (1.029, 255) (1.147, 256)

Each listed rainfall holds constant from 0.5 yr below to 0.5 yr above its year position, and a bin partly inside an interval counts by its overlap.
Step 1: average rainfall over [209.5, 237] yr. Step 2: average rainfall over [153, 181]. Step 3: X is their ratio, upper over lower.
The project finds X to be 2.0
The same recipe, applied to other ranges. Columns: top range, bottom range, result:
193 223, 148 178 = 1.91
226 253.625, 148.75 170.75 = 1.97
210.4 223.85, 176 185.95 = 1.28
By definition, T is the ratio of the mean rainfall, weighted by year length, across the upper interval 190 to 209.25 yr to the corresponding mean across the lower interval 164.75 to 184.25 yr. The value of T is 1.7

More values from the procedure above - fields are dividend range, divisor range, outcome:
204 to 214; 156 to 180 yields 2.16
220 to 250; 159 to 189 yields 1.65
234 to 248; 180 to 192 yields 1.06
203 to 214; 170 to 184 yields 1.57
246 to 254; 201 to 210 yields 1.04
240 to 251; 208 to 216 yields 0.95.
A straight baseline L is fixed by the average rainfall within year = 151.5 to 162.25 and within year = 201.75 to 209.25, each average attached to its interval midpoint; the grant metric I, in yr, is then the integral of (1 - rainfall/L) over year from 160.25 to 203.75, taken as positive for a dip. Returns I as 2.9 yr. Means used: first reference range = 0.57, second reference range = 1.05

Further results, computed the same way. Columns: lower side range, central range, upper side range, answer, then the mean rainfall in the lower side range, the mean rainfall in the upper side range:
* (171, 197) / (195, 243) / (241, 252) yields -3.6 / 0.882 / 1.07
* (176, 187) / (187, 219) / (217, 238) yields -4.3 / 0.853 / 1.05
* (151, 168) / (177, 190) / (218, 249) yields -4.2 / 0.514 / 1.05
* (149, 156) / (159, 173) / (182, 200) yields 7.0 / 0.749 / 1.03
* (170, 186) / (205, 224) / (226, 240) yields -2.8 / 0.725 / 1.05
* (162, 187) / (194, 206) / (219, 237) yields -3.0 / 0.628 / 1.05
